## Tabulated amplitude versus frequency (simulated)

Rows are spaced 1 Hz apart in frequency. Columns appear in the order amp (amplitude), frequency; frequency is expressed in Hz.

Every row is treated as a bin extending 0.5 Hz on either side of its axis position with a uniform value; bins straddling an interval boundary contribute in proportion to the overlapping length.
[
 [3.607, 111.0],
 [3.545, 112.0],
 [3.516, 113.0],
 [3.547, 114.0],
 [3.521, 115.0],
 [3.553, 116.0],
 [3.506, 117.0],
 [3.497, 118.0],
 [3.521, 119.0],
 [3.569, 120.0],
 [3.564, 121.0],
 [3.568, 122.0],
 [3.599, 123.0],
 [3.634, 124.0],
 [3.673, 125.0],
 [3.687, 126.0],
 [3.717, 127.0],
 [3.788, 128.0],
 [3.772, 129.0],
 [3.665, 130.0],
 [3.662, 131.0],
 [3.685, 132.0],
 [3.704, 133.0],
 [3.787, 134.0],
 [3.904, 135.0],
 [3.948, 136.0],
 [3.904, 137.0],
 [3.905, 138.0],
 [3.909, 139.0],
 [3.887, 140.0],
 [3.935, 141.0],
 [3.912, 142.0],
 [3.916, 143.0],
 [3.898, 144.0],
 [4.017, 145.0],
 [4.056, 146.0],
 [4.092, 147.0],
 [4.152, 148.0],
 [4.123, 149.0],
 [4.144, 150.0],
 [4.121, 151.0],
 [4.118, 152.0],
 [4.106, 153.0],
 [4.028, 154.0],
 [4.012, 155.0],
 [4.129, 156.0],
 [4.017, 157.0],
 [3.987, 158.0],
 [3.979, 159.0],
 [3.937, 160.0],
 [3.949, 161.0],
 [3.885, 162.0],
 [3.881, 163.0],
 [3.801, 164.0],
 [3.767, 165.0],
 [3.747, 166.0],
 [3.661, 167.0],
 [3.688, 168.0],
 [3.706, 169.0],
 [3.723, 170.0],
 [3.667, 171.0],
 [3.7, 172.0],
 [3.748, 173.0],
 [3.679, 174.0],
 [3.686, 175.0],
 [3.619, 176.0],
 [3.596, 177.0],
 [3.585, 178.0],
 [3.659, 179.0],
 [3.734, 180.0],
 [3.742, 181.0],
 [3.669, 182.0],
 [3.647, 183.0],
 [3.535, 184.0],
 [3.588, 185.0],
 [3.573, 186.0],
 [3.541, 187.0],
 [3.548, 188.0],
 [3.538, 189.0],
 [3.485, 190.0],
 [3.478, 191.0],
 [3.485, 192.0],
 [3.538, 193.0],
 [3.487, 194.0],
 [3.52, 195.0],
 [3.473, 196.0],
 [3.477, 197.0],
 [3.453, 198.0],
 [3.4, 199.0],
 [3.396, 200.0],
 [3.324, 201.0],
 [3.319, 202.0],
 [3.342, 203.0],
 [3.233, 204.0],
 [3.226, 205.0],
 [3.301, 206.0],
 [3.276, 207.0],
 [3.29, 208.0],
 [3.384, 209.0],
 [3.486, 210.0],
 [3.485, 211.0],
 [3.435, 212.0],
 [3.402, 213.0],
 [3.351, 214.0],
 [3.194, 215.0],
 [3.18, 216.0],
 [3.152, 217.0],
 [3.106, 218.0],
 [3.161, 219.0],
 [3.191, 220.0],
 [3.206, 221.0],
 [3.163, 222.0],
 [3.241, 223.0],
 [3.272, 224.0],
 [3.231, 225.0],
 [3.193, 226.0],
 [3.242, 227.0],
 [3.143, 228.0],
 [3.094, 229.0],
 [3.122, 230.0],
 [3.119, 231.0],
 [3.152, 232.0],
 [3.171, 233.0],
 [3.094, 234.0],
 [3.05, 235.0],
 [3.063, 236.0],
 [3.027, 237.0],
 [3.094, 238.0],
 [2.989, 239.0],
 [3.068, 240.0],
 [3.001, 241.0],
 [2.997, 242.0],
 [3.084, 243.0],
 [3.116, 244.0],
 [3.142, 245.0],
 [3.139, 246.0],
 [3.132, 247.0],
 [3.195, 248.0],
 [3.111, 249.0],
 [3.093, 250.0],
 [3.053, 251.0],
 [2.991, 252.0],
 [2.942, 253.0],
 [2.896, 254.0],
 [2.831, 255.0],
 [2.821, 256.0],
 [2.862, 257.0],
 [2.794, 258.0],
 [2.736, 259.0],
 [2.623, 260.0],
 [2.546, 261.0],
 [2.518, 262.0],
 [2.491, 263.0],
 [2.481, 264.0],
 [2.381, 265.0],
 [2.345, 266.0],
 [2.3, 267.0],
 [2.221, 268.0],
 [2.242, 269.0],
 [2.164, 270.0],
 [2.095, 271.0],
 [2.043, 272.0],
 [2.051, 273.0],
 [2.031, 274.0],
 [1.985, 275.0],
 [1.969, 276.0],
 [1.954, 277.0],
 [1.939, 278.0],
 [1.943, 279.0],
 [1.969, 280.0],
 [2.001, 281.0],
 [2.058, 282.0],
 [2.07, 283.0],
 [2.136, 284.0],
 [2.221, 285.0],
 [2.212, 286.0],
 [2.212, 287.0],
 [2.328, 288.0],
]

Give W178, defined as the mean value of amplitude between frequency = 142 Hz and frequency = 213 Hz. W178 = 3.69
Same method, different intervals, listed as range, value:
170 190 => 3.63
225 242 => 3.1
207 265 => 3.07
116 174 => 3.83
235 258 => 3.02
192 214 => 3.39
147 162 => 4.05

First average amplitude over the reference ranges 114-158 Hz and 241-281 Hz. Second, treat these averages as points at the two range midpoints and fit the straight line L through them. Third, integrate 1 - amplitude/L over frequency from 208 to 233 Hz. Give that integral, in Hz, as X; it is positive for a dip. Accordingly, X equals -2.18 Hz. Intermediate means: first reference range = 3.83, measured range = 3.24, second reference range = 2.57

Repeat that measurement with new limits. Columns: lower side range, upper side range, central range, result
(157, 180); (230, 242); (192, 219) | 0.2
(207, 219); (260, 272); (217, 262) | -3.7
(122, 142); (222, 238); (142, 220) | -4.0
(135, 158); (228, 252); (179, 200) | 0.3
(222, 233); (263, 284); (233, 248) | -1.1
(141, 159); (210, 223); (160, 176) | 0.3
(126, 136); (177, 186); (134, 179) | -2.4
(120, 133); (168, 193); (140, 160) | -2.1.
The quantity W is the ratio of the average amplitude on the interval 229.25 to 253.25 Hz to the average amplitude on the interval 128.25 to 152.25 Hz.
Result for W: 0.79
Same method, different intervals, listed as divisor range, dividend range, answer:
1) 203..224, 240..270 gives 0.85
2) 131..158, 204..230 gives 0.82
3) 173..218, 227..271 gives 0.83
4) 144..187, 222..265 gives 0.78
